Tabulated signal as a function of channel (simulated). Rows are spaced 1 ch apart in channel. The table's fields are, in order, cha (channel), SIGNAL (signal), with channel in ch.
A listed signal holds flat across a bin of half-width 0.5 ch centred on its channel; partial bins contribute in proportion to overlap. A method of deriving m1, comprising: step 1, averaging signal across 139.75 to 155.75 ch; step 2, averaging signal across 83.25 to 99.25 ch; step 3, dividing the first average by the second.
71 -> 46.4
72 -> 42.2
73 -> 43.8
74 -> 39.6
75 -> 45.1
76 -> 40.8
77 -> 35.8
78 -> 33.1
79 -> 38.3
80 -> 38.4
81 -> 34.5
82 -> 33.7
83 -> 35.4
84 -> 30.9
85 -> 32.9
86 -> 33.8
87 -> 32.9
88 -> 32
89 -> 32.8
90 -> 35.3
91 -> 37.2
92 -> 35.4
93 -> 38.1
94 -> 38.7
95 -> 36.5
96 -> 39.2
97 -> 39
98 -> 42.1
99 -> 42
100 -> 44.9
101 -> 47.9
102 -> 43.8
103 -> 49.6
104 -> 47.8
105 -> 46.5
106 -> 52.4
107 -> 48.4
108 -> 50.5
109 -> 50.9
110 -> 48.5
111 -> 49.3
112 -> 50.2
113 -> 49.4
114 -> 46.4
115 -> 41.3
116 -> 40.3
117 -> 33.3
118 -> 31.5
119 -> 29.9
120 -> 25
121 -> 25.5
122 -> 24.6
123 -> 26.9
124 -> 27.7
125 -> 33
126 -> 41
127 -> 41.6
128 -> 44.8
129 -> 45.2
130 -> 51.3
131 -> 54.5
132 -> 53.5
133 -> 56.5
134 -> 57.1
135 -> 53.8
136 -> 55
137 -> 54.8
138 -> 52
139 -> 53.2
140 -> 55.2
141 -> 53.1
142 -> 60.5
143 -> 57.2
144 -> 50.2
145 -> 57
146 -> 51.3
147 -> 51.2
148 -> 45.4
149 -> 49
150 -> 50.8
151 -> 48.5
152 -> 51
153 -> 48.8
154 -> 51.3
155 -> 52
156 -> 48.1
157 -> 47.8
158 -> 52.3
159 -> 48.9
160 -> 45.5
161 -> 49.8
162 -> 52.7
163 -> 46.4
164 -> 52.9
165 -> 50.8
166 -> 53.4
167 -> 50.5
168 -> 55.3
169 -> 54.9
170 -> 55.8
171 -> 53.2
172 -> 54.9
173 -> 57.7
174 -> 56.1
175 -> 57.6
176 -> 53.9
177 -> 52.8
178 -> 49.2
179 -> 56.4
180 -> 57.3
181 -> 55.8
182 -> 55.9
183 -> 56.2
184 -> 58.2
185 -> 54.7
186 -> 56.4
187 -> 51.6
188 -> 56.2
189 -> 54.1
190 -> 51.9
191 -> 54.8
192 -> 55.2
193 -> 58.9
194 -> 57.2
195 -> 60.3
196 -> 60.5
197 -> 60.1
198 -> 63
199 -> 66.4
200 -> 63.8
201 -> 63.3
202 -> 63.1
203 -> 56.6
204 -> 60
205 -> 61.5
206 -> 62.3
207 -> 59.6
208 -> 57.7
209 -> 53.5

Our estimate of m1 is 1.44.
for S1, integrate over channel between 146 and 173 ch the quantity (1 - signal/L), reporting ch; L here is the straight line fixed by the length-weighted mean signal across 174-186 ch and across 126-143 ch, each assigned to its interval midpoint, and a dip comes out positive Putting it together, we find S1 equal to 1.5 ch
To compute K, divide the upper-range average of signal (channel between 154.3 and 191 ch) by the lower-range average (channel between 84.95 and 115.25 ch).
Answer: 1.25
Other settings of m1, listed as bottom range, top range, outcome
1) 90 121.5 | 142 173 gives 1.23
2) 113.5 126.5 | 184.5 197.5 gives 1.72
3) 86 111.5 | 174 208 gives 1.36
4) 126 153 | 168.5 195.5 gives 1.07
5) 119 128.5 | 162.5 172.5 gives 1.64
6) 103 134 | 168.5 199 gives 1.32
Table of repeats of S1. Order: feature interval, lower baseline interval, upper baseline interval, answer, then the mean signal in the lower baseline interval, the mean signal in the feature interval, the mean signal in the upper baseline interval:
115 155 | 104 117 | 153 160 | 2.18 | 47.3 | 46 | 49.6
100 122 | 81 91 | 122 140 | -1.27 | 33.6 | 42.9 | 46.8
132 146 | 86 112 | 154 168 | -2.16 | 42.5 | 54.9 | 50.3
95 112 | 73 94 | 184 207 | -2.57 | 36.1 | 46.2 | 58.7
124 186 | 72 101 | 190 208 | -0.88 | 37.5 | 51.9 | 60.1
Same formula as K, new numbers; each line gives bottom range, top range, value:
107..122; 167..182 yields 1.35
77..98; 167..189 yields 1.55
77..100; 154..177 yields 1.44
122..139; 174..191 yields 1.19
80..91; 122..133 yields 1.24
